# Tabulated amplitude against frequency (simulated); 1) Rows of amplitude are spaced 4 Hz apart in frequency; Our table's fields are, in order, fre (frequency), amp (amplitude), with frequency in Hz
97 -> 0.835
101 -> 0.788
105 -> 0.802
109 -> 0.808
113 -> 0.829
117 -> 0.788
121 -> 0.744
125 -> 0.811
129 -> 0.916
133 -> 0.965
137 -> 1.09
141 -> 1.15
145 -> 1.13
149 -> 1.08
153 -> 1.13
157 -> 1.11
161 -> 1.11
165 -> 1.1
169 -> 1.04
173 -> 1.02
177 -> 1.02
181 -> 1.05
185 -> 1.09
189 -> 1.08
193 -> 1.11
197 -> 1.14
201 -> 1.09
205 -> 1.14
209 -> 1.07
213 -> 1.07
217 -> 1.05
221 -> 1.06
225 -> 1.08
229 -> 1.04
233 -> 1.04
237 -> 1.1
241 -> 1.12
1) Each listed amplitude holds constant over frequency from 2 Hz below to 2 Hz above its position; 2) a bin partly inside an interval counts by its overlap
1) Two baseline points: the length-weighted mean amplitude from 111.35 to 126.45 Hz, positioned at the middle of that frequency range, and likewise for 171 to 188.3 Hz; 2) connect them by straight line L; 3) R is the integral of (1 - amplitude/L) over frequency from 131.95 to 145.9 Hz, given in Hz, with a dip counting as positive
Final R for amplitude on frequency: -3.4 Hz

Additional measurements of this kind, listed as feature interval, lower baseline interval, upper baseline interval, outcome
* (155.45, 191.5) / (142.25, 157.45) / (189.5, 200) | 1.5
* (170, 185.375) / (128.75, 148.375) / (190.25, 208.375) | 0.8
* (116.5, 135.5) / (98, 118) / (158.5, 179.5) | 0.6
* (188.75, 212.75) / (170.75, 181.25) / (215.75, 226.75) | -1.3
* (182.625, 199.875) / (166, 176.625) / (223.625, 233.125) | -1.0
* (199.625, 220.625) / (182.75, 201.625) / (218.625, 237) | 0.0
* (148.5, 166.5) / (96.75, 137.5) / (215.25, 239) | -3.6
